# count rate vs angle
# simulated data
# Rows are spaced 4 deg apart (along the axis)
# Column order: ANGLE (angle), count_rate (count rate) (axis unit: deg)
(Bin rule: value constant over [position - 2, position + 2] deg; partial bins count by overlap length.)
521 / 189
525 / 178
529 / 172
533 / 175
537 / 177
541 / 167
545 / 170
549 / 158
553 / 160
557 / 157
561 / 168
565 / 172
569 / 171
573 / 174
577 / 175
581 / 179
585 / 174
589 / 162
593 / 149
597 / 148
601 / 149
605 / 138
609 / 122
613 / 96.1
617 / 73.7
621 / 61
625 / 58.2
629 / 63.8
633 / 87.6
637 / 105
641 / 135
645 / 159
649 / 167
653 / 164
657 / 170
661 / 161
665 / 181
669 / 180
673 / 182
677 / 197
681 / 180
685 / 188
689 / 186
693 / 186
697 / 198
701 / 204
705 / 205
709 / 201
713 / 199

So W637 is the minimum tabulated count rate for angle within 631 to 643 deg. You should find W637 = 87.6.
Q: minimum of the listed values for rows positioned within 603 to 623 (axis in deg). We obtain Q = 61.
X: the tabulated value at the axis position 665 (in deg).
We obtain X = 181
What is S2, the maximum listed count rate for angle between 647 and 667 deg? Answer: 181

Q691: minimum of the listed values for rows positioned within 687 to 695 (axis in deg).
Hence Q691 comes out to 186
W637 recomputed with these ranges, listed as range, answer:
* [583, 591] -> 162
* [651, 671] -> 161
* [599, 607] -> 138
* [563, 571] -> 171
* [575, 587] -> 174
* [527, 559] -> 157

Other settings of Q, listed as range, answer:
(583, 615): 96.1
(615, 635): 58.2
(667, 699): 180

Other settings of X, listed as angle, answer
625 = 58.2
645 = 159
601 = 149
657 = 170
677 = 197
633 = 87.6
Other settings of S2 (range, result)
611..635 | 96.1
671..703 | 204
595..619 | 149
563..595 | 179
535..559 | 177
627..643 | 135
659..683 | 197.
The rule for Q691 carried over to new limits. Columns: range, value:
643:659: 159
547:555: 158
